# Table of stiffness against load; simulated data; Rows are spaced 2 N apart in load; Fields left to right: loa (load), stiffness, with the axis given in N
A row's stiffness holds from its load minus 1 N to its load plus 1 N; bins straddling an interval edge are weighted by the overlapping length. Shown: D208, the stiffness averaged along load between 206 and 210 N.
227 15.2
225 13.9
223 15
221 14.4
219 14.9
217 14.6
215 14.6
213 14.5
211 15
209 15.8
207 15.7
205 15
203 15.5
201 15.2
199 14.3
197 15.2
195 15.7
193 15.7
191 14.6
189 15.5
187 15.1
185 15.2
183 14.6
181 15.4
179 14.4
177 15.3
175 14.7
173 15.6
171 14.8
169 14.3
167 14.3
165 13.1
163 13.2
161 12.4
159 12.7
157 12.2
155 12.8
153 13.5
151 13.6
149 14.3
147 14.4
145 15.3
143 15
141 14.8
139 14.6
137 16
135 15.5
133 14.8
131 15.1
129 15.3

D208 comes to 15.8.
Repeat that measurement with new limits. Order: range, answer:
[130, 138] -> 15.3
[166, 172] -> 14.5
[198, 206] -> 15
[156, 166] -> 12.7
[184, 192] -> 15.1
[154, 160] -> 12.6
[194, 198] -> 15.4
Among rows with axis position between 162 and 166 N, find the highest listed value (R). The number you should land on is 13.2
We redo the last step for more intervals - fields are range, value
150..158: 13.6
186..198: 15.7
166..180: 15.6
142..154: 15.3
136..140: 16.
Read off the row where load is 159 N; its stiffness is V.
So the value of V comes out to 12.7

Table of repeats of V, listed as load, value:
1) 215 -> 14.6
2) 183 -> 14.6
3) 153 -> 13.5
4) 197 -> 15.2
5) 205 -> 15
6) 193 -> 15.7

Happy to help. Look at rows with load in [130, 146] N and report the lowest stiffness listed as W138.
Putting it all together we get 14.6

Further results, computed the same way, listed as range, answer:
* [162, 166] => 13.1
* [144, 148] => 14.4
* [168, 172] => 14.3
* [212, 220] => 14.5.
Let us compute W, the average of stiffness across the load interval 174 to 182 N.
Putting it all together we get 14.9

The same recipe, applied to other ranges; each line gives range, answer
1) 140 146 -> 15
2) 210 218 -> 14.7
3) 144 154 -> 14.2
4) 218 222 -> 14.7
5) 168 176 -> 14.8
